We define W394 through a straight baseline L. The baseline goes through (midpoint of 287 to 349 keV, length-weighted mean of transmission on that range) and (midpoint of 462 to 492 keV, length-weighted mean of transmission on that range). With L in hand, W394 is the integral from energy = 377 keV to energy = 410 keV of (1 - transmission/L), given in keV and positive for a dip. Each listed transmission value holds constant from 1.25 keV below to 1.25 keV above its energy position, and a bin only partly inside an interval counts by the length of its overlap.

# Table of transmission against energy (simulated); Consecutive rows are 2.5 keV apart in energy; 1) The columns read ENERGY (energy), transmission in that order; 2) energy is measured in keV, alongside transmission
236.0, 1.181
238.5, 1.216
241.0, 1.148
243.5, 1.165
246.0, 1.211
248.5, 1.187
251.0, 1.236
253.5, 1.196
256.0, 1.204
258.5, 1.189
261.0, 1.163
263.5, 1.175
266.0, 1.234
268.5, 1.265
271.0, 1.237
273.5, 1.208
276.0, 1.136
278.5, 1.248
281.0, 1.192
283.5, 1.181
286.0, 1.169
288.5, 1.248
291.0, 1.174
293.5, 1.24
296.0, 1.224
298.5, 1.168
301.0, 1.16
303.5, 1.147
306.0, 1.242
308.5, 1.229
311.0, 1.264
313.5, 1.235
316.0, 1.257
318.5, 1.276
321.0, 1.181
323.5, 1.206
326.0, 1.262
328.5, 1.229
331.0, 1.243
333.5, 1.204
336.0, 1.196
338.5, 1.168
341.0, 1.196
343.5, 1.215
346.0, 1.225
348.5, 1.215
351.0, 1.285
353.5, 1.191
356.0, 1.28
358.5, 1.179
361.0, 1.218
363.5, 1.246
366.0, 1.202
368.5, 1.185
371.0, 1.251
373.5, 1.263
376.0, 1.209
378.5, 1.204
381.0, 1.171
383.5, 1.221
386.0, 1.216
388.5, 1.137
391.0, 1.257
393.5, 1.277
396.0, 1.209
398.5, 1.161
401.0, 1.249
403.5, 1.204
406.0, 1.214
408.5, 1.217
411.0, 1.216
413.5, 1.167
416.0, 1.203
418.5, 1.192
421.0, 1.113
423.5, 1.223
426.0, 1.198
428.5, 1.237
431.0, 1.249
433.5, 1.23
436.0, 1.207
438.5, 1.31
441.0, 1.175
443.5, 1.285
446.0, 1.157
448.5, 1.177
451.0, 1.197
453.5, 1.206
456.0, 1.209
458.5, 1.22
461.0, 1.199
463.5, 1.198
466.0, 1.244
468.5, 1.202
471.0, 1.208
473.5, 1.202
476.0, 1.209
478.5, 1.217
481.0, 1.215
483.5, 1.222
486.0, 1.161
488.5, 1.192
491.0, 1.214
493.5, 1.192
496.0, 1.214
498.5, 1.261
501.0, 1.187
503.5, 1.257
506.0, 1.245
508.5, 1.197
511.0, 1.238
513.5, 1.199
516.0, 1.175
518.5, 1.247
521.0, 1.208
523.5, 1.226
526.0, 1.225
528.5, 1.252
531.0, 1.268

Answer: 0.0 keV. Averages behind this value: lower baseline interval 1.22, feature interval 1.21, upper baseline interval 1.21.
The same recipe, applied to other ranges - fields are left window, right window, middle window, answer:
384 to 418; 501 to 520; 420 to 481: 0.1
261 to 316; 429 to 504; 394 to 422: 0.3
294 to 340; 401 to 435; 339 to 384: -0.3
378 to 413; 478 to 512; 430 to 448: -0.2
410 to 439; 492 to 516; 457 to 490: 0.2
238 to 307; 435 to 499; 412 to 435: 0.1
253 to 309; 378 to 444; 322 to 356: -0.4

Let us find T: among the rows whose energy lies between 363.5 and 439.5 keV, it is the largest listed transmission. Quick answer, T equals 1.31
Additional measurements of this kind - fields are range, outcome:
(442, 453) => 1.285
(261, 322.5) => 1.276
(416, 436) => 1.249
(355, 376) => 1.28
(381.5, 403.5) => 1.277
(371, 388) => 1.263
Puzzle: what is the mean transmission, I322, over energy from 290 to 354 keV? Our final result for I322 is 1.22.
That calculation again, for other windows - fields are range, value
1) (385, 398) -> 1.22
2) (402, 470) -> 1.21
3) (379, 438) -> 1.21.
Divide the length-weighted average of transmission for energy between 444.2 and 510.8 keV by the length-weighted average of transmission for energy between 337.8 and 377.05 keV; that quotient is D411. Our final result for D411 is 1.0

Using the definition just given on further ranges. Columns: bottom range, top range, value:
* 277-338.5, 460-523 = 1.00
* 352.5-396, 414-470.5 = 0.99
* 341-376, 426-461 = 0.99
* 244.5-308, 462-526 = 1.01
